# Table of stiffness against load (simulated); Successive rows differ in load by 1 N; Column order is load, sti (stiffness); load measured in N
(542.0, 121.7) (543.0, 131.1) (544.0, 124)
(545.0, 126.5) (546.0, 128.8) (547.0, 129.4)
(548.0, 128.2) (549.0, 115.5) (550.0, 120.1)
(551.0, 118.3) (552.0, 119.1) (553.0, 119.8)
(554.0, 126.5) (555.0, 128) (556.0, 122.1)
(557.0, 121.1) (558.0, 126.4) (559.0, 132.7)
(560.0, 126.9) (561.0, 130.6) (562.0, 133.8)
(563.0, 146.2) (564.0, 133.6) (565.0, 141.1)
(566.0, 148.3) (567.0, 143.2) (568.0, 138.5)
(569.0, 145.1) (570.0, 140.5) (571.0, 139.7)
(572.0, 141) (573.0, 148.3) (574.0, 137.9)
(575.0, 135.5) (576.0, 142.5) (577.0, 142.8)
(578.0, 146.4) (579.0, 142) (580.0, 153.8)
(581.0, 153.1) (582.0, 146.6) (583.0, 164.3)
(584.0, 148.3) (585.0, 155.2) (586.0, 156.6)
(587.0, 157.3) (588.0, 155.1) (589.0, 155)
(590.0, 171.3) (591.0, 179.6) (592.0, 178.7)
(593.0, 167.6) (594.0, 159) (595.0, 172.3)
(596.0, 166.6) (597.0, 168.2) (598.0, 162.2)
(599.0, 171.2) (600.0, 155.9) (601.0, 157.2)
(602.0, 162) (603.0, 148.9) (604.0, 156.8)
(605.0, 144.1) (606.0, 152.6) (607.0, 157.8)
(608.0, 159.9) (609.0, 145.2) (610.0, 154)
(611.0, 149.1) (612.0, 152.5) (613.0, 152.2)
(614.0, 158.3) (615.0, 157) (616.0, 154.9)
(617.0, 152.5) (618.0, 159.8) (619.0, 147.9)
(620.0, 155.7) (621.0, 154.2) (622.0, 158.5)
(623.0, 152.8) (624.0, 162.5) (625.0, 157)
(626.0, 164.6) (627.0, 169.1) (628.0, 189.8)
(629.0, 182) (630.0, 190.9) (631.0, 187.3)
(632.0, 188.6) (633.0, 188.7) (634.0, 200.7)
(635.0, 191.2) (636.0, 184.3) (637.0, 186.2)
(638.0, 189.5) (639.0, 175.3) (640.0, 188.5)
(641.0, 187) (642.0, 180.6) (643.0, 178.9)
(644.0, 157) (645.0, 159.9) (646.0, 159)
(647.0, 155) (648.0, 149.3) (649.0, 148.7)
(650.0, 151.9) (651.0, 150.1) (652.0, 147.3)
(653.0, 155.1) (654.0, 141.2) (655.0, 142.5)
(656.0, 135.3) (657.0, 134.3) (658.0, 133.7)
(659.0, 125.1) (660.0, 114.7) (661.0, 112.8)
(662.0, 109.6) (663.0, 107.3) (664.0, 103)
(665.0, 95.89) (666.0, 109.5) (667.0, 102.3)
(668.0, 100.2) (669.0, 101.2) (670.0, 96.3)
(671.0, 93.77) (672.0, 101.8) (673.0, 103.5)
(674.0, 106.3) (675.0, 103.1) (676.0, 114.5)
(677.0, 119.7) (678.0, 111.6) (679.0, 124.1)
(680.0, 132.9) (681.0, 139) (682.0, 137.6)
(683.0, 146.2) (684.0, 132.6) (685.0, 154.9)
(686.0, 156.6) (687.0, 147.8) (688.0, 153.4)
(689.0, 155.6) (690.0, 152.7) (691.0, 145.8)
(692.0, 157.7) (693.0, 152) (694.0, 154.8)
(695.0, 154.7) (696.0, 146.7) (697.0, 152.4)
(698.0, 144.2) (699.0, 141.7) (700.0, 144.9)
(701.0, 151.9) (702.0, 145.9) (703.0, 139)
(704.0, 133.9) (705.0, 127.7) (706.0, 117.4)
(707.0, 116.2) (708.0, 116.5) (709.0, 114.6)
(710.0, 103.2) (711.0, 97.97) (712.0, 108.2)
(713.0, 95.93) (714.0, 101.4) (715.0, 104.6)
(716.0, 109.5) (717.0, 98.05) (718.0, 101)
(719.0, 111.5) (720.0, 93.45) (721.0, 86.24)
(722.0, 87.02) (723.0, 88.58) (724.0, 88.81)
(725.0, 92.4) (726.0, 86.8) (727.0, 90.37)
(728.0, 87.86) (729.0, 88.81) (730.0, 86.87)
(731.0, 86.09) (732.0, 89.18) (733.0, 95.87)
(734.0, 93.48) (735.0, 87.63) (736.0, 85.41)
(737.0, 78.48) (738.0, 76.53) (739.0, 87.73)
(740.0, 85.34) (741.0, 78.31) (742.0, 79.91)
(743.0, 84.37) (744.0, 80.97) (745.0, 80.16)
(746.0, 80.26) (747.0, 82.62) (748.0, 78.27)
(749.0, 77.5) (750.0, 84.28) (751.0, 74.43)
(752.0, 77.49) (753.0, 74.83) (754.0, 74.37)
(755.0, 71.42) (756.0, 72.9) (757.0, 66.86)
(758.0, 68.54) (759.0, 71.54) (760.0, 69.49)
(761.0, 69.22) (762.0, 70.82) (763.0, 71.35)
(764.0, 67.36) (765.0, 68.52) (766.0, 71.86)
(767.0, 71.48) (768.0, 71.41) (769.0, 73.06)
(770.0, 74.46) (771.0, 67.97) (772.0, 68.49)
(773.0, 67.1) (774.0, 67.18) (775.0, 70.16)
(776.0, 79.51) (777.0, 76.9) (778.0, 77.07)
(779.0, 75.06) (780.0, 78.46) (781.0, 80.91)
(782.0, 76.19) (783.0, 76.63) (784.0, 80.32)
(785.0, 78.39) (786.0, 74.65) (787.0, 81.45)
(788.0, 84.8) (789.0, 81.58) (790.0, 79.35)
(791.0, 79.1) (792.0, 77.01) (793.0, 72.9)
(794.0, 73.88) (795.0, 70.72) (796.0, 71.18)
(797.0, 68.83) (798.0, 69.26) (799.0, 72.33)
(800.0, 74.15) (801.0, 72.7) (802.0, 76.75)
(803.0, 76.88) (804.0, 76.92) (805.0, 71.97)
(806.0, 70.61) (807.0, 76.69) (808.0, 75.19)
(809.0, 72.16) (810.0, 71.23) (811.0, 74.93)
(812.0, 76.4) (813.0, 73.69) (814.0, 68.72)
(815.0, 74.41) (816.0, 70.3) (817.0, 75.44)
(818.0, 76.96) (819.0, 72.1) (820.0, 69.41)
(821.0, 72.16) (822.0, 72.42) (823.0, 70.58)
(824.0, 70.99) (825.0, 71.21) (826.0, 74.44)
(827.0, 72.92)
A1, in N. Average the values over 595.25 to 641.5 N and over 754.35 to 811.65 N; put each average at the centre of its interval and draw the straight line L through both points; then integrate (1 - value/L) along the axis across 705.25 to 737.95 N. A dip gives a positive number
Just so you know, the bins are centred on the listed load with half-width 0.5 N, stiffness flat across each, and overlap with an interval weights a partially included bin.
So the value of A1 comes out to 3.6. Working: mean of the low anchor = 166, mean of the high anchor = 73.7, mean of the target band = 96.5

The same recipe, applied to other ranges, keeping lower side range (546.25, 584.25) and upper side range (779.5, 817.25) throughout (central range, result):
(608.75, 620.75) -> -2.95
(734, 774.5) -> 5.30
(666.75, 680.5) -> -0.05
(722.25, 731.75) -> 0.54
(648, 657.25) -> -2.64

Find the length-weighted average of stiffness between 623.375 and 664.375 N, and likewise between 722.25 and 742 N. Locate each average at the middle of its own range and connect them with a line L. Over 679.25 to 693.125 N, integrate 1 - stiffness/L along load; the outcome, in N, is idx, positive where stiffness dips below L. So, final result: -2.5 N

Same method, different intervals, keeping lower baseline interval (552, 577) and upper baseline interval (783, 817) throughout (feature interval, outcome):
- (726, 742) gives 0.95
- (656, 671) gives -0.10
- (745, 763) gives 2.54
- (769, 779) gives 1.13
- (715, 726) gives -0.04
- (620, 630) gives -3.91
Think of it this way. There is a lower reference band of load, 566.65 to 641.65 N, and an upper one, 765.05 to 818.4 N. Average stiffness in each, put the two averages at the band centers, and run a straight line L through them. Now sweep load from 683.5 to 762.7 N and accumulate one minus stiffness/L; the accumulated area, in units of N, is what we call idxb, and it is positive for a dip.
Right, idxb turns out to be 2.49 N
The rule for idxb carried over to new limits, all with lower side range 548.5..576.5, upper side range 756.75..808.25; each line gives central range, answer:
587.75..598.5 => -3.7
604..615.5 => -3.1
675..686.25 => -3.4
